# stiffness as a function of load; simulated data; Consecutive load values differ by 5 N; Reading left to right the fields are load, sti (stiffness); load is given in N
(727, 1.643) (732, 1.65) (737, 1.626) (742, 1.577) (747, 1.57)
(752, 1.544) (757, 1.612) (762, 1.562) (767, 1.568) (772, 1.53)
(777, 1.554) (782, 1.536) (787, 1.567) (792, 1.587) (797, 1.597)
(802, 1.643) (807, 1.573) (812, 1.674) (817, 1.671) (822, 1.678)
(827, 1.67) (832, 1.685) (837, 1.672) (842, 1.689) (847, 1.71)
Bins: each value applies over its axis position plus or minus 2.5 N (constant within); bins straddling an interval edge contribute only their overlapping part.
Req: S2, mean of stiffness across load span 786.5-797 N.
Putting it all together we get 1.58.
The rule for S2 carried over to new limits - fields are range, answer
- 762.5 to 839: 1.61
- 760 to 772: 1.56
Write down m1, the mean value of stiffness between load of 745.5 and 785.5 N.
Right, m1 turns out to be 1.56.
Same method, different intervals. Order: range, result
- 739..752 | 1.57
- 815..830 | 1.67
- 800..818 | 1.64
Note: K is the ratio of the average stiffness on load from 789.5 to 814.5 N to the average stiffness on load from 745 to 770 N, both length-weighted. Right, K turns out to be 1.0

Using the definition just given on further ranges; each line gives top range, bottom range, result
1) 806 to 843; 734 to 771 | 1.06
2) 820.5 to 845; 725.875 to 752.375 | 1.05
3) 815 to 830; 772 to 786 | 1.08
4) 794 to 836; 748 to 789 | 1.06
